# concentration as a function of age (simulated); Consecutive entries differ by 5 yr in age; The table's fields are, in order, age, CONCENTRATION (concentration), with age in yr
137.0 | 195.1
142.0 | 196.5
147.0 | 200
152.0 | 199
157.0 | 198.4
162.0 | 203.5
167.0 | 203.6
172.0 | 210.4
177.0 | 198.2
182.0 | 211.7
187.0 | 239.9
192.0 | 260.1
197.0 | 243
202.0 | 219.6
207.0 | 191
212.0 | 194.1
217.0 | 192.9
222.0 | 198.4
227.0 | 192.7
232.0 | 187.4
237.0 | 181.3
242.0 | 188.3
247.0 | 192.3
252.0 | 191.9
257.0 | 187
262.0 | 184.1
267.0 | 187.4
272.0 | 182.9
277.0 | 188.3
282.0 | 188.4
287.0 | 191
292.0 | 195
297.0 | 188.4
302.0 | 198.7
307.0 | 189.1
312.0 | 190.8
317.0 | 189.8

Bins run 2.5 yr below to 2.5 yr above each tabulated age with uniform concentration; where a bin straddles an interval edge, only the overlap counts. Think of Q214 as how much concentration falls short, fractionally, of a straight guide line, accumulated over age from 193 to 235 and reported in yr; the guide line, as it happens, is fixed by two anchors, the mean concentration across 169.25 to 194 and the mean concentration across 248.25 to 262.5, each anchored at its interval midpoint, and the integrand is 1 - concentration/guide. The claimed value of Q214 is 0.82 yr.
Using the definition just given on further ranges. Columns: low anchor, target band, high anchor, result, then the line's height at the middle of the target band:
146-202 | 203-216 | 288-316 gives 0.84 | 209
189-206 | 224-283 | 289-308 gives 6.79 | 212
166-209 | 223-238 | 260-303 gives 1.26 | 206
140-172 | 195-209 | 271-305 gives -1.45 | 197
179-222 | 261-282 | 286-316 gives 1.42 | 200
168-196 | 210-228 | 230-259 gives 0.70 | 203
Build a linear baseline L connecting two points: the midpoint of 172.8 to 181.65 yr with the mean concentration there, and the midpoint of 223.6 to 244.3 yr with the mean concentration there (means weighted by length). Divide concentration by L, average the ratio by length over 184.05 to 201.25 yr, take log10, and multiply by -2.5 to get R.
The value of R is -0.22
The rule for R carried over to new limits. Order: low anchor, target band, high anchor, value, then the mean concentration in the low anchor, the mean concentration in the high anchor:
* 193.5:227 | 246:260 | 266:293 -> 0.03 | 207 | 189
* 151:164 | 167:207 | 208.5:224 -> -0.13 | 200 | 195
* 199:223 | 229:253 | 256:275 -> 0.02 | 200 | 185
